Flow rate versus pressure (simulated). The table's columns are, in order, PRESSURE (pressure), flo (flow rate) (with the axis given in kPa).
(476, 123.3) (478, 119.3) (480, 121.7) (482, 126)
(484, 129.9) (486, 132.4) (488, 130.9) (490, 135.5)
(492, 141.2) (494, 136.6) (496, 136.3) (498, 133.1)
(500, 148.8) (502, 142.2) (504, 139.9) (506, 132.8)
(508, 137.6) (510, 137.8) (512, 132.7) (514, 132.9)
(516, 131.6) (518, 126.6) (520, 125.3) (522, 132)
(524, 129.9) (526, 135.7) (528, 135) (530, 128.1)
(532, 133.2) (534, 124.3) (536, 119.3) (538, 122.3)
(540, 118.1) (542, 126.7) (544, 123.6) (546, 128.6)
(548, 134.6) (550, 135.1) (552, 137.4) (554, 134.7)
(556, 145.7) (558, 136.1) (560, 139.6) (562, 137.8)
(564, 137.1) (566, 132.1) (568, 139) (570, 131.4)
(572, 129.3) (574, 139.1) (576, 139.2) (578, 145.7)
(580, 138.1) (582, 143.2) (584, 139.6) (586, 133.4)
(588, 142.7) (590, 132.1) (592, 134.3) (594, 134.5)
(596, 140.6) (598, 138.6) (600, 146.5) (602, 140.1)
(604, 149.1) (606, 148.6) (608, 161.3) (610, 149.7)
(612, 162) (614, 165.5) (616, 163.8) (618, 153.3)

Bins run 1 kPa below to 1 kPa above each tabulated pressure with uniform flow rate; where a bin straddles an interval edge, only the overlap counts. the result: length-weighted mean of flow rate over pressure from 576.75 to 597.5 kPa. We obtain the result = 138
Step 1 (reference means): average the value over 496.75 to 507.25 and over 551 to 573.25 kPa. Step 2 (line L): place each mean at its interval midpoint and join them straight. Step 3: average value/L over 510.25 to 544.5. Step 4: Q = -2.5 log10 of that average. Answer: 0.08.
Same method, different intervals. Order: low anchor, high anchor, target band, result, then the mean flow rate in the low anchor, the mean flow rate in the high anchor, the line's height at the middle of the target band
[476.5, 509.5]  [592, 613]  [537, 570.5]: 0.06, 134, 146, 141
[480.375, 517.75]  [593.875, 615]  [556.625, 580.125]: 0.06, 135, 149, 144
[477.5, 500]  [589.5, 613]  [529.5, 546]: 0.11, 132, 145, 138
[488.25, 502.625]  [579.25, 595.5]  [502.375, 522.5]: 0.04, 139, 137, 138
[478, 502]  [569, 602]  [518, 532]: 0.04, 134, 138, 135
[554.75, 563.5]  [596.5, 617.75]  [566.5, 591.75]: 0.06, 139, 152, 145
